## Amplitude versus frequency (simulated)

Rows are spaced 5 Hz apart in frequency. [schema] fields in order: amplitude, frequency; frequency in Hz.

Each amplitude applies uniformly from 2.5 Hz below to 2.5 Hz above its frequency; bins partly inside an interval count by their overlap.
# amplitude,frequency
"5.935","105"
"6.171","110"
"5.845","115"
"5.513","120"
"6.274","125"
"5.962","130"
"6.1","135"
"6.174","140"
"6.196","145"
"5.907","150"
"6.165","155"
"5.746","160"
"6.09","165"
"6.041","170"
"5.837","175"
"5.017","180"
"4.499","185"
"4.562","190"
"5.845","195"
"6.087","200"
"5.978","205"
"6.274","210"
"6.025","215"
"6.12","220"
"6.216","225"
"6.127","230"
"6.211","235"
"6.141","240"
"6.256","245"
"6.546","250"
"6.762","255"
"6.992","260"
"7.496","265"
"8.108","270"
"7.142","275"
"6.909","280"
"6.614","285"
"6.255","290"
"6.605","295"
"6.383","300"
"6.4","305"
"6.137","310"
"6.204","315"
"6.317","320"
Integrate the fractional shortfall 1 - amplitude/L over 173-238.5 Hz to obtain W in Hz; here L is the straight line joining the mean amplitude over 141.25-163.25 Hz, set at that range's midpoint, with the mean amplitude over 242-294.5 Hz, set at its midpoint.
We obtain 6.8 Hz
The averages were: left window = 6.02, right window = 6.89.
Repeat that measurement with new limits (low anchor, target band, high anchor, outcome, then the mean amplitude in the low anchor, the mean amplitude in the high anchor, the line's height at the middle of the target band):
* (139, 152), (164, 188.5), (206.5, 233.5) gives 2.77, 6.09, 6.15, 6.11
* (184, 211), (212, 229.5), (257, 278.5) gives 0.12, 5.56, 7.39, 6.17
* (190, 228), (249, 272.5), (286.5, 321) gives -3.98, 5.98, 6.34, 6.17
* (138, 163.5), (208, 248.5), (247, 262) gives 2.37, 6.04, 6.74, 6.56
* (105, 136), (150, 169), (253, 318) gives 0.51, 5.97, 6.77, 6.16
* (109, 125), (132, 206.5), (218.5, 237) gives 3.29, 5.88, 6.17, 6.02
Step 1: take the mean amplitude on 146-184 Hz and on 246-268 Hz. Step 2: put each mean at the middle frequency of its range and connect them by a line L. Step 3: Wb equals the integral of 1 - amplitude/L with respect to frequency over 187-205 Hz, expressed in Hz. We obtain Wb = 1.9 Hz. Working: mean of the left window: 5.79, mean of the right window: 6.93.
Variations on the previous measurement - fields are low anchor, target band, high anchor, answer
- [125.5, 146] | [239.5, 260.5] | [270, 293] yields 0.56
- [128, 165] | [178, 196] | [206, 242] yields 3.52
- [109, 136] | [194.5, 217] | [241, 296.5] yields 1.44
